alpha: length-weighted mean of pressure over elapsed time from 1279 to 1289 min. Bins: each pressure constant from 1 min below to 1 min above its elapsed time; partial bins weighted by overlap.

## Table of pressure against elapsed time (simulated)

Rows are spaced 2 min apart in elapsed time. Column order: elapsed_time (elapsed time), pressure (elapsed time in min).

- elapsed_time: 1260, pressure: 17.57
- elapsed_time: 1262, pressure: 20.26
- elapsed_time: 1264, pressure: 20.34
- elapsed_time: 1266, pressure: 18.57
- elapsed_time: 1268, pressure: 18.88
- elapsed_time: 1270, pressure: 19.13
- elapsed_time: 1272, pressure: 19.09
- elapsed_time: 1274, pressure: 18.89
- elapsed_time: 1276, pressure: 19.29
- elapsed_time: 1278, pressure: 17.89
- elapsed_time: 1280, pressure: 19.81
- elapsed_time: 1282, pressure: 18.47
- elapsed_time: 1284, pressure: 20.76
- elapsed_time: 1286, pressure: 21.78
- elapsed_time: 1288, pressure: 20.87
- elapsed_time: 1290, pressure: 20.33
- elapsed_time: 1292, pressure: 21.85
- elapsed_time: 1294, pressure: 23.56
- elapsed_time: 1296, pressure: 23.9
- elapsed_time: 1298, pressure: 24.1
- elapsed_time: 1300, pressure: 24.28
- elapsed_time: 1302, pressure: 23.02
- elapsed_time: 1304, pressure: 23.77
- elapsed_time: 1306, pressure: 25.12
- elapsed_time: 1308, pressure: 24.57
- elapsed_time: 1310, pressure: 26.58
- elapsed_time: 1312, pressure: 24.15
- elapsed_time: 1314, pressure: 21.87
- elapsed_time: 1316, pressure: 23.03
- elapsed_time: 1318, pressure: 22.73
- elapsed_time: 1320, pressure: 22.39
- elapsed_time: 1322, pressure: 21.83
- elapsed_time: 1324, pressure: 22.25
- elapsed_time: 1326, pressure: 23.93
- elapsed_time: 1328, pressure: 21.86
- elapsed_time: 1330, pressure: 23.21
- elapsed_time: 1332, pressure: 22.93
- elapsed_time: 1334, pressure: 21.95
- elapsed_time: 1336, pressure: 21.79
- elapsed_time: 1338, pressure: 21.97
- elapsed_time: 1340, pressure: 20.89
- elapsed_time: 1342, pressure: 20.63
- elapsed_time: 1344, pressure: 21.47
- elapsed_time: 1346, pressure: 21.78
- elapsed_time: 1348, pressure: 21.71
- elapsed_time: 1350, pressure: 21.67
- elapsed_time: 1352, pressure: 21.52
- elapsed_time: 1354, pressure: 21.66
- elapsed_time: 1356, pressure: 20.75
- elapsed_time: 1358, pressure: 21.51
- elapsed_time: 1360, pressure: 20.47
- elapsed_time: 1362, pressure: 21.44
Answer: 20.3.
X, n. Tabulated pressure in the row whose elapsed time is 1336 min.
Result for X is 21.79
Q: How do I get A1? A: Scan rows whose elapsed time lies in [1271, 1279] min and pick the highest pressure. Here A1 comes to 19.29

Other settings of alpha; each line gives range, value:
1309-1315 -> 24.2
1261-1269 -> 19.5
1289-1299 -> 22.7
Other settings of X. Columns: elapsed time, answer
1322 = 21.83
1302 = 23.02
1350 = 21.67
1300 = 24.28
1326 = 23.93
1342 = 20.63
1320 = 22.39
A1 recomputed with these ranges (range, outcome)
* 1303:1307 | 25.12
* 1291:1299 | 24.1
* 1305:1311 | 26.58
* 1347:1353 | 21.71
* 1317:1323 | 22.73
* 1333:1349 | 21.97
